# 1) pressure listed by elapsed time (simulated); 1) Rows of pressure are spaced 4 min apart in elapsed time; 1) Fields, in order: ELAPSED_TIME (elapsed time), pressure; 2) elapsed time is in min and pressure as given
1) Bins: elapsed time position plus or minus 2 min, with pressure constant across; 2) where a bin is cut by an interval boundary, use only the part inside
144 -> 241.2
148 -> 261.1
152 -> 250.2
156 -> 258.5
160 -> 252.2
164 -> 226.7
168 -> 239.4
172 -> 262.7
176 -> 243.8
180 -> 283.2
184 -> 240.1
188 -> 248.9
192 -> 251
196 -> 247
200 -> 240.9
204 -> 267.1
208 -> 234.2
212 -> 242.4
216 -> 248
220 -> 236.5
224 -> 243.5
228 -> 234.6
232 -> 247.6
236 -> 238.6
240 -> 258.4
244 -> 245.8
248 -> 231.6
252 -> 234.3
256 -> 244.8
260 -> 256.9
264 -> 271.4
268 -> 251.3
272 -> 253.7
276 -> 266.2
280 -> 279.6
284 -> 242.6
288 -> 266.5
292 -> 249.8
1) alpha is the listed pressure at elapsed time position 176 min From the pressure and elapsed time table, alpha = 243.8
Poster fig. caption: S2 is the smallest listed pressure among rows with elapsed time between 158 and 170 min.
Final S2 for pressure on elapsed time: 226.7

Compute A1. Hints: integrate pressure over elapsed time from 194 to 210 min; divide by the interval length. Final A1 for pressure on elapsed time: 247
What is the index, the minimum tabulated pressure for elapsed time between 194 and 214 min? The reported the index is 234.2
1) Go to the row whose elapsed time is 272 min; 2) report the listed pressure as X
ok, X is 253.7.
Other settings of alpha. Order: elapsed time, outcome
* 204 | 267.1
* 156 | 258.5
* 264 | 271.4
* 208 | 234.2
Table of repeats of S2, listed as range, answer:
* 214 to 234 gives 234.6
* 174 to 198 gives 240.1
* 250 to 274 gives 234.3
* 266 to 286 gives 242.6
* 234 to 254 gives 231.6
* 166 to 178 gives 239.4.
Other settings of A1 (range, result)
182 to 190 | 244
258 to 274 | 258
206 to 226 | 241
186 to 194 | 250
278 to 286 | 261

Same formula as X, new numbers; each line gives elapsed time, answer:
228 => 234.6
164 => 226.7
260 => 256.9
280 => 279.6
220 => 236.5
